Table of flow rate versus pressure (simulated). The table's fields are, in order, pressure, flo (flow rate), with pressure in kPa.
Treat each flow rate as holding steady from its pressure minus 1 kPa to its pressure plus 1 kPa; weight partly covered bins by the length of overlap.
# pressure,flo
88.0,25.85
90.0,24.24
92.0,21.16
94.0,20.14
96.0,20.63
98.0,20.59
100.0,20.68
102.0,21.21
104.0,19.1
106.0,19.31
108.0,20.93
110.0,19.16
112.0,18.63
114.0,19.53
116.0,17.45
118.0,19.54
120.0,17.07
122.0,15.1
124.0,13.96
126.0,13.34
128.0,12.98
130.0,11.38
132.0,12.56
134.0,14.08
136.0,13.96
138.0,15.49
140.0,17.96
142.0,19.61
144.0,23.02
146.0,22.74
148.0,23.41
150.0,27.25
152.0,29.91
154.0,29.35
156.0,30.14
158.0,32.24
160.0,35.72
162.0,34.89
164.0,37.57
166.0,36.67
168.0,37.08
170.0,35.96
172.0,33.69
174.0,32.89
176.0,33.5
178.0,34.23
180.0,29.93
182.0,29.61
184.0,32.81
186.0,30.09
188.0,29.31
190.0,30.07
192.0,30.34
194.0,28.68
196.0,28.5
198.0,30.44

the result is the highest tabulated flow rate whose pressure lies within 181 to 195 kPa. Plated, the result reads 32.81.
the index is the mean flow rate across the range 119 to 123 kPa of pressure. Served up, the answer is 16.1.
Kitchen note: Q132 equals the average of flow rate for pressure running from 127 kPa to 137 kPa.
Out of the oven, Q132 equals 13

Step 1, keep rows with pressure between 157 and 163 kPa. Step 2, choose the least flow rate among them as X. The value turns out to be 32.24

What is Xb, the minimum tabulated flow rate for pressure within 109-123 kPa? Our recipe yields 15.1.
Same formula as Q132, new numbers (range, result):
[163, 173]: 36.2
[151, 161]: 31.5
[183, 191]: 30.6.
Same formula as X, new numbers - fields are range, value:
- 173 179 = 32.89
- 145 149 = 22.74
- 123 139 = 11.38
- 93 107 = 19.1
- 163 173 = 33.69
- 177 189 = 29.31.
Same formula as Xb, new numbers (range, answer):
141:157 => 19.61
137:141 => 15.49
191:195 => 28.68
